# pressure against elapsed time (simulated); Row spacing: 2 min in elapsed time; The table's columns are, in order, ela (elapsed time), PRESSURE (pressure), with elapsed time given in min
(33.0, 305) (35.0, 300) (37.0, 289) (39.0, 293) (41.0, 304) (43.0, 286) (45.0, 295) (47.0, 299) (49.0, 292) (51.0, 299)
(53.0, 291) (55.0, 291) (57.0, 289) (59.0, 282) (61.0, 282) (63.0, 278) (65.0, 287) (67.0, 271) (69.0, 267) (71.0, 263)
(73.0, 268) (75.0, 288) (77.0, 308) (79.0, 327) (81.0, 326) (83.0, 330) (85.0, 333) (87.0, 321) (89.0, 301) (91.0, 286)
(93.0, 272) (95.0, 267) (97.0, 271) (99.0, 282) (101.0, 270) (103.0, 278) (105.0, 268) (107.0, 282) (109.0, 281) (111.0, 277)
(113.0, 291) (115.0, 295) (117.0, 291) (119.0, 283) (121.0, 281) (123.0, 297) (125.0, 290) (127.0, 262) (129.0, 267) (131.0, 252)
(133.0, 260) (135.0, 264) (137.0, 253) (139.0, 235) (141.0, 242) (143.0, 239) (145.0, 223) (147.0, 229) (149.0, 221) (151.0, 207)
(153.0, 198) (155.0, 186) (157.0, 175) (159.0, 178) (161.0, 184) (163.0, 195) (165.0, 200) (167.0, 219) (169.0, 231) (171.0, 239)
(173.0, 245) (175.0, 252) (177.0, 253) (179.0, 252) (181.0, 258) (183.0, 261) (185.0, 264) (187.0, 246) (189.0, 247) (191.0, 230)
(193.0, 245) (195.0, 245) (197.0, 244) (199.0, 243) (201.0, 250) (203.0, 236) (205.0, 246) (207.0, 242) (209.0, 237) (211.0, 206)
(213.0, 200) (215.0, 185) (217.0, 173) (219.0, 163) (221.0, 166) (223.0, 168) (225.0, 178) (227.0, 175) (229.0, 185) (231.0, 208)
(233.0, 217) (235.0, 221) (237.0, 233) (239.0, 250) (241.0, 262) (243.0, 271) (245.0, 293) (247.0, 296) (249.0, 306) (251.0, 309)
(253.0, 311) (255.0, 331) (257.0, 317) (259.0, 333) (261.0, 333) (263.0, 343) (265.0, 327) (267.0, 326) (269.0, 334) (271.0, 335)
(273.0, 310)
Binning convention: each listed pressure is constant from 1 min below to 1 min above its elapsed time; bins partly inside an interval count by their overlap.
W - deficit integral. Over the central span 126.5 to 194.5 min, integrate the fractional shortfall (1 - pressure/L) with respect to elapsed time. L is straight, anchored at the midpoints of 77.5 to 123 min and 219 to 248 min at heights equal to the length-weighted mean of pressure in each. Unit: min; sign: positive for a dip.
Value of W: 7.0 min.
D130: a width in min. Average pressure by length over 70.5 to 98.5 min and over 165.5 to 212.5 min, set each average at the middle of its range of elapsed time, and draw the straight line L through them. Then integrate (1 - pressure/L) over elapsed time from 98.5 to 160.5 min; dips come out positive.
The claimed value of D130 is 4.9 min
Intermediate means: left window 298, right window 242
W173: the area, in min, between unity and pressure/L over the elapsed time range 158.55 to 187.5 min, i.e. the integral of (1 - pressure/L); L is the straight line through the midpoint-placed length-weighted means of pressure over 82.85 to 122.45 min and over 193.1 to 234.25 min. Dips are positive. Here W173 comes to 0.5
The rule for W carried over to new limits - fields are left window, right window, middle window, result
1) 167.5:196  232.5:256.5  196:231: 7.5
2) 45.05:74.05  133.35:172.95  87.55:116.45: -3.1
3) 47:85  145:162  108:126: -3.8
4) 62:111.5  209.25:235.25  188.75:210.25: -3.8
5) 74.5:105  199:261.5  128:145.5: 1.8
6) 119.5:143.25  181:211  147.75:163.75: 3.9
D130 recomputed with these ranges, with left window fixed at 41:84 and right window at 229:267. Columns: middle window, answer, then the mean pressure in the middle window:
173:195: 2.8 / 250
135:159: 5.8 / 219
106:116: 0.2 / 285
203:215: 2.6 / 224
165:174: 1.8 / 230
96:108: 0.6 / 275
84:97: -0.2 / 295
